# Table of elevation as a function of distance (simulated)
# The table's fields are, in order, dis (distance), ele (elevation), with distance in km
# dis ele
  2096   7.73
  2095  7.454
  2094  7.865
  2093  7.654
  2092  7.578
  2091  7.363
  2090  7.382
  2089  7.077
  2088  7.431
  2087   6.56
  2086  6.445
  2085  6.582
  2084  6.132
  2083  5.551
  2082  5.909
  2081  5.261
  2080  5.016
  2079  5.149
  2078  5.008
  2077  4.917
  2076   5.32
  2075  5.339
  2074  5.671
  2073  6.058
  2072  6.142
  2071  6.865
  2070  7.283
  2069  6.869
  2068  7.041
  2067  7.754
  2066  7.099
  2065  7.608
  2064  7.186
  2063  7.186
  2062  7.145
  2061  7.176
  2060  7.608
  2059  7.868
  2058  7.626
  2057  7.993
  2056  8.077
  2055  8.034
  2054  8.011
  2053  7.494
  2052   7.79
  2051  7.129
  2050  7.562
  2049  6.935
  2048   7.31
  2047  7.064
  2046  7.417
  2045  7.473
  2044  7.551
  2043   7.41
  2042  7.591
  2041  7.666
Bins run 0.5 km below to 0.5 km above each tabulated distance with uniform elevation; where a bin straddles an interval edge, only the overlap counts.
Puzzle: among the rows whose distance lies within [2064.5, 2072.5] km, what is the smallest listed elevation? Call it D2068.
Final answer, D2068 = 6.142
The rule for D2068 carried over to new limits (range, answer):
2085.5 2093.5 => 6.445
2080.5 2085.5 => 5.261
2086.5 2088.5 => 6.56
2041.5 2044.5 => 7.41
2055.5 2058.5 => 7.626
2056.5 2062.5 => 7.145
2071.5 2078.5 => 4.917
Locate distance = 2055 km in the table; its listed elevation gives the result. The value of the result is 8.034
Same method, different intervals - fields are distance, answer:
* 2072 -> 6.142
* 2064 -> 7.186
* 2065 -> 7.608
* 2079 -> 5.149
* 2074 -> 5.671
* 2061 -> 7.176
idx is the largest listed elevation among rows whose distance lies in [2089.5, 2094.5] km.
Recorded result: 7.865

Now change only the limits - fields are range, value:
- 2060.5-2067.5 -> 7.754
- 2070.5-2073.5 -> 6.865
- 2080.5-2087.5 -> 6.582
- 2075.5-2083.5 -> 5.909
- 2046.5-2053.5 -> 7.79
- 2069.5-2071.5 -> 7.283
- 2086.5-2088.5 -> 7.431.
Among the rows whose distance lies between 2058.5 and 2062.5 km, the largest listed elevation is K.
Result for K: 7.868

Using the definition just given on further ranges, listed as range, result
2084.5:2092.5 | 7.578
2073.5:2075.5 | 5.671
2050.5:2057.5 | 8.077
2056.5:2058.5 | 7.993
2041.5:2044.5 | 7.591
